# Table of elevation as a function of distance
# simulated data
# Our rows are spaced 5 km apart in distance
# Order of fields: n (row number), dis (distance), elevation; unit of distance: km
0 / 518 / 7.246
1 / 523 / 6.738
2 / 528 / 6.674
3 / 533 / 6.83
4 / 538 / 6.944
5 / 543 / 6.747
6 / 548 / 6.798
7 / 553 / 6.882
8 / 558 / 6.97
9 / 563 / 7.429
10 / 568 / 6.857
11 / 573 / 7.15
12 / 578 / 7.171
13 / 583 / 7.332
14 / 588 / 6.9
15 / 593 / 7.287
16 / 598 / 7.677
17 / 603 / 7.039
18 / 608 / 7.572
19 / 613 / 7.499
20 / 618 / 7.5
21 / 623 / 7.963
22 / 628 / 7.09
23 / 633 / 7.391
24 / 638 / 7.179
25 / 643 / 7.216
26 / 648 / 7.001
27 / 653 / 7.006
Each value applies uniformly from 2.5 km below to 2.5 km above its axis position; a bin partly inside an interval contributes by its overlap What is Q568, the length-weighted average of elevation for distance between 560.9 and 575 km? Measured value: 7.14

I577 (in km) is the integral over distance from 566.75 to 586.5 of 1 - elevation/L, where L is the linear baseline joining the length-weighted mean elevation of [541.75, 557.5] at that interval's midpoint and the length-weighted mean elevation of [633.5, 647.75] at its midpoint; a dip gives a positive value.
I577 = -0.55 km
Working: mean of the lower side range 6.83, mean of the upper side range 7.19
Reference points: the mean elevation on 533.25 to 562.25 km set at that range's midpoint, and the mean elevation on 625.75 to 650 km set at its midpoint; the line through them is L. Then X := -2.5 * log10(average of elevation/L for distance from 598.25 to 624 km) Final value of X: -0.060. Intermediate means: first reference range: 6.9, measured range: 7.5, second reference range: 7.18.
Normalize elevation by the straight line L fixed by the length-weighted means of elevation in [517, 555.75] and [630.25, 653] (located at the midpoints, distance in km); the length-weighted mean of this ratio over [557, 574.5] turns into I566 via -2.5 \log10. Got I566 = -0.03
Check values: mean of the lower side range 6.84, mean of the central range 7.11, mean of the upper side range 7.17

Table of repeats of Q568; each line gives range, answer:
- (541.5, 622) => 7.2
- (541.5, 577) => 6.99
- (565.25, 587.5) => 7.11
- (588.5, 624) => 7.45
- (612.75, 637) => 7.47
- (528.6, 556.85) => 6.84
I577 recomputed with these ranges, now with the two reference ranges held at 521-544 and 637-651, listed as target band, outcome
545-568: -0.4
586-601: -0.7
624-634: -0.4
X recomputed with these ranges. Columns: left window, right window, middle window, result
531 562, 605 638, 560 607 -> -0.006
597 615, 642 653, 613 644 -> -0.026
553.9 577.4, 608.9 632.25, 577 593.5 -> 0.012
